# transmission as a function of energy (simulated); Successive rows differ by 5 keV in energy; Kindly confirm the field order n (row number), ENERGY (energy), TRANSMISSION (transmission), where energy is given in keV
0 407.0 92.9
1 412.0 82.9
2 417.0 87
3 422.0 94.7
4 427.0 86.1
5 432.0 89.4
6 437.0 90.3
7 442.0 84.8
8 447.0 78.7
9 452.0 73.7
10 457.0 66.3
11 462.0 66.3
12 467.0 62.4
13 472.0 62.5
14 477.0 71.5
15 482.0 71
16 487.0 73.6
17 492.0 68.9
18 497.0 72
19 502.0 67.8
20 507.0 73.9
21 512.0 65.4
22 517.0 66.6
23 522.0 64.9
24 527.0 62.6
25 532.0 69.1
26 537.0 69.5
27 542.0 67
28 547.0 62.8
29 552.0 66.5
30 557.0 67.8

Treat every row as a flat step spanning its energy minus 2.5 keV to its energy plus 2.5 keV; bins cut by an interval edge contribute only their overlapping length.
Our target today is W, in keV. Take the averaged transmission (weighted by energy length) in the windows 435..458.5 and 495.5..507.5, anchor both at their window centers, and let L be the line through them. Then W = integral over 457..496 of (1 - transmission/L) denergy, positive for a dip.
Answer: 3.3 keV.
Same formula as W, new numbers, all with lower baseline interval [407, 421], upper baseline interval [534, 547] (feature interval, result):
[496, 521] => 1.3 keV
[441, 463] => 2.1 keV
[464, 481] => 2.6 keV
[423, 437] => -0.7 keV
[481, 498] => 0.9 keV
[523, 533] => 0.6 keV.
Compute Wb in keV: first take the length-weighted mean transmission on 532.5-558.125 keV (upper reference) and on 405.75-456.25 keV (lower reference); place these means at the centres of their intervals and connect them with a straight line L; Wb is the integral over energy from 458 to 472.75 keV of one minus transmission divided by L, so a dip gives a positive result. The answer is 2.9 keV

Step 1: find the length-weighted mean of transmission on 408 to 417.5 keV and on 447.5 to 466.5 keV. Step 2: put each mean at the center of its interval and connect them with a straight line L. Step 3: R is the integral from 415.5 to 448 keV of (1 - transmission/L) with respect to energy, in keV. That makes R -3.8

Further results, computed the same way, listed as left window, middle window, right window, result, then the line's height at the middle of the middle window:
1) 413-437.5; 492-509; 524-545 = 0.68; 73.8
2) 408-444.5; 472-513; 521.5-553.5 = 2.58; 75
